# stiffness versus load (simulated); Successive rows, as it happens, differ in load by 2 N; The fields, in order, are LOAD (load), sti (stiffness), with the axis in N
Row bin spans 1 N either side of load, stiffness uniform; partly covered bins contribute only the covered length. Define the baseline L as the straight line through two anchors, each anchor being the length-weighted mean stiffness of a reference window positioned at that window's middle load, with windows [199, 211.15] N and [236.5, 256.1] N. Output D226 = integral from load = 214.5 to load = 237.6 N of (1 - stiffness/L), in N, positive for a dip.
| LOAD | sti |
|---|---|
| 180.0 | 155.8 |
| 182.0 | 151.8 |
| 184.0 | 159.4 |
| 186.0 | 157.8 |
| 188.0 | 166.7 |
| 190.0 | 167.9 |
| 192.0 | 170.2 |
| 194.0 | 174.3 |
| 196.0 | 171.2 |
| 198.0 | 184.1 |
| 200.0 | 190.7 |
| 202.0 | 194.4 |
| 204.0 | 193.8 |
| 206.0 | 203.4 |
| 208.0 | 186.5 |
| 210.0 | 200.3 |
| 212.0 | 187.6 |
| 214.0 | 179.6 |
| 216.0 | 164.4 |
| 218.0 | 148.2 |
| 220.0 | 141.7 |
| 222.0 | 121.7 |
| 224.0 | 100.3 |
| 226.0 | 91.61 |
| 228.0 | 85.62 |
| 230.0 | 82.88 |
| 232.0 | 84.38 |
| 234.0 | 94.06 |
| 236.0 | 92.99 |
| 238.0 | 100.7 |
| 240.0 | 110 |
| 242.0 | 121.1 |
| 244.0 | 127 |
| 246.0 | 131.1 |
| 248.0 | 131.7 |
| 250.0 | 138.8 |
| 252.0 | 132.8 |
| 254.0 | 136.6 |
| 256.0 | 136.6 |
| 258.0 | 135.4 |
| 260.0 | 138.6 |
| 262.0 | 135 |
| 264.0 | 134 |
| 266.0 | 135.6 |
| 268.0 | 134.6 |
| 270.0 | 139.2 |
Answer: 7.2 N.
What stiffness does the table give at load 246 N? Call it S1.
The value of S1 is 131.1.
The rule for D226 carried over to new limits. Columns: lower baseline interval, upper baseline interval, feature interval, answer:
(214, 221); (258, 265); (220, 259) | 8.26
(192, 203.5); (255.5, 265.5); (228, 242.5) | 5.43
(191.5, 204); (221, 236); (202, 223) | -4.98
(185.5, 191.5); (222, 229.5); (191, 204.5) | -3.22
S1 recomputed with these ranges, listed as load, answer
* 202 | 194.4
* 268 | 134.6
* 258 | 135.4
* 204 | 193.8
